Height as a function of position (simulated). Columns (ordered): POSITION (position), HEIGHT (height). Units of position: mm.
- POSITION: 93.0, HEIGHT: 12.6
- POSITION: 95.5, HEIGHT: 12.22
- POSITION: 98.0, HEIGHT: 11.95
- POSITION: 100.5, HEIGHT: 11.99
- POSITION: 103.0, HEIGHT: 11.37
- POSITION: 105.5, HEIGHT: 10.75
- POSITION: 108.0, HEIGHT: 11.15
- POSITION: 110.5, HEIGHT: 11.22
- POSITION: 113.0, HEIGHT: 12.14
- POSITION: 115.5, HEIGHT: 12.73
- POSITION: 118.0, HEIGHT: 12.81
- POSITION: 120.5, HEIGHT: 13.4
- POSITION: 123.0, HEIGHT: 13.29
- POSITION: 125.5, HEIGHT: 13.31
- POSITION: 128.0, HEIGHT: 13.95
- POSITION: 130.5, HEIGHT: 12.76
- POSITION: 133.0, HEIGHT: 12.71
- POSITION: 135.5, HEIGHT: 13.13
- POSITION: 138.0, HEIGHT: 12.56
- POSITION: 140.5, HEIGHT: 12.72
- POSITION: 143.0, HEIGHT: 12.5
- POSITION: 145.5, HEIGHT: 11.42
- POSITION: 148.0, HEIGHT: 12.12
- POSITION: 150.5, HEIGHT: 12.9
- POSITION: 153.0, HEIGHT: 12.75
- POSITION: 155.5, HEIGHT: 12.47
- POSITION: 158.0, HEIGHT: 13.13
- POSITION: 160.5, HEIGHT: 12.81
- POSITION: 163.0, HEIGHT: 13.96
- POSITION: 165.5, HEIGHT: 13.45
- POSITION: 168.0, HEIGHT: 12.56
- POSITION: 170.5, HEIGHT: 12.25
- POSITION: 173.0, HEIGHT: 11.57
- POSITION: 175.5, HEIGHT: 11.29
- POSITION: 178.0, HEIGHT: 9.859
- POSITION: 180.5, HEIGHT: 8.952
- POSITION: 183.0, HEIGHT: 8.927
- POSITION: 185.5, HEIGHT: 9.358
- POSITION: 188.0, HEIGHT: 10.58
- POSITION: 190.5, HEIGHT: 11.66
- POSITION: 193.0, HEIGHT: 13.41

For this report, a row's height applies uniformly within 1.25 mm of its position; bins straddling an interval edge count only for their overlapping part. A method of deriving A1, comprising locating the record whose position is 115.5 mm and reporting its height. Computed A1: 12.73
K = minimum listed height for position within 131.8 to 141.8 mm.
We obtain 12.56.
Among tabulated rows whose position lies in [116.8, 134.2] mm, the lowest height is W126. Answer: 12.71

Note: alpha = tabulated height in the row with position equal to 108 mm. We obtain 11.15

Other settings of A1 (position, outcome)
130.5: 12.76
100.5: 11.99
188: 10.58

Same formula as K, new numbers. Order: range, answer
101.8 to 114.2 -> 10.75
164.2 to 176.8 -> 11.29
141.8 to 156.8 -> 11.42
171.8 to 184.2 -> 8.927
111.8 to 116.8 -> 12.14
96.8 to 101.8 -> 11.95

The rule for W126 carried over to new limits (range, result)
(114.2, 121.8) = 12.73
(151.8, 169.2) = 12.47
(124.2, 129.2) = 13.31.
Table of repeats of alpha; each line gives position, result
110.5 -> 11.22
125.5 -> 13.31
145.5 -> 11.42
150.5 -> 12.9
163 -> 13.96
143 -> 12.5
